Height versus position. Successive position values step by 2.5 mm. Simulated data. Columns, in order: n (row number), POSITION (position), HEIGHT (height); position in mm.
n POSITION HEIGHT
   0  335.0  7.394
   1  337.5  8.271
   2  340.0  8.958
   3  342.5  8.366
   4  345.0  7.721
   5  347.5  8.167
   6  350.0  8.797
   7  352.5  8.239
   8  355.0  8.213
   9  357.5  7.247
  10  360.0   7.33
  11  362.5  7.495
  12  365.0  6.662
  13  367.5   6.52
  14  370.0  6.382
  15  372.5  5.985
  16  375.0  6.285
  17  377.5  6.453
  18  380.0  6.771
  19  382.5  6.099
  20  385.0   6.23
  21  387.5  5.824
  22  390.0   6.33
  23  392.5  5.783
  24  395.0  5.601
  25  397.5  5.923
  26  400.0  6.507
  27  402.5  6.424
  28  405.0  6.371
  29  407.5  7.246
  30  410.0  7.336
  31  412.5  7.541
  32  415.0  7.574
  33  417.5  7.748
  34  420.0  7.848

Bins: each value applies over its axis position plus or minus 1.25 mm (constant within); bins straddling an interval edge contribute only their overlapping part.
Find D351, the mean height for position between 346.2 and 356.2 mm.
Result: 8.35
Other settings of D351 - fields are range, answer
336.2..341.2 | 8.6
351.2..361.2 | 7.76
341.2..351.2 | 8.26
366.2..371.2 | 6.45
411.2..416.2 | 7.56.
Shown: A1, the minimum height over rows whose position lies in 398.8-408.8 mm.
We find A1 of 6.371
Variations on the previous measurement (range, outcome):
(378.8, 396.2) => 5.601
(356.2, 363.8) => 7.247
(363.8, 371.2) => 6.382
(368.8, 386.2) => 5.985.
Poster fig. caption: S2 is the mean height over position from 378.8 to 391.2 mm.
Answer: 6.25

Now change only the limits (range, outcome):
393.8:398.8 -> 5.77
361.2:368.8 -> 6.89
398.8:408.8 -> 6.64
